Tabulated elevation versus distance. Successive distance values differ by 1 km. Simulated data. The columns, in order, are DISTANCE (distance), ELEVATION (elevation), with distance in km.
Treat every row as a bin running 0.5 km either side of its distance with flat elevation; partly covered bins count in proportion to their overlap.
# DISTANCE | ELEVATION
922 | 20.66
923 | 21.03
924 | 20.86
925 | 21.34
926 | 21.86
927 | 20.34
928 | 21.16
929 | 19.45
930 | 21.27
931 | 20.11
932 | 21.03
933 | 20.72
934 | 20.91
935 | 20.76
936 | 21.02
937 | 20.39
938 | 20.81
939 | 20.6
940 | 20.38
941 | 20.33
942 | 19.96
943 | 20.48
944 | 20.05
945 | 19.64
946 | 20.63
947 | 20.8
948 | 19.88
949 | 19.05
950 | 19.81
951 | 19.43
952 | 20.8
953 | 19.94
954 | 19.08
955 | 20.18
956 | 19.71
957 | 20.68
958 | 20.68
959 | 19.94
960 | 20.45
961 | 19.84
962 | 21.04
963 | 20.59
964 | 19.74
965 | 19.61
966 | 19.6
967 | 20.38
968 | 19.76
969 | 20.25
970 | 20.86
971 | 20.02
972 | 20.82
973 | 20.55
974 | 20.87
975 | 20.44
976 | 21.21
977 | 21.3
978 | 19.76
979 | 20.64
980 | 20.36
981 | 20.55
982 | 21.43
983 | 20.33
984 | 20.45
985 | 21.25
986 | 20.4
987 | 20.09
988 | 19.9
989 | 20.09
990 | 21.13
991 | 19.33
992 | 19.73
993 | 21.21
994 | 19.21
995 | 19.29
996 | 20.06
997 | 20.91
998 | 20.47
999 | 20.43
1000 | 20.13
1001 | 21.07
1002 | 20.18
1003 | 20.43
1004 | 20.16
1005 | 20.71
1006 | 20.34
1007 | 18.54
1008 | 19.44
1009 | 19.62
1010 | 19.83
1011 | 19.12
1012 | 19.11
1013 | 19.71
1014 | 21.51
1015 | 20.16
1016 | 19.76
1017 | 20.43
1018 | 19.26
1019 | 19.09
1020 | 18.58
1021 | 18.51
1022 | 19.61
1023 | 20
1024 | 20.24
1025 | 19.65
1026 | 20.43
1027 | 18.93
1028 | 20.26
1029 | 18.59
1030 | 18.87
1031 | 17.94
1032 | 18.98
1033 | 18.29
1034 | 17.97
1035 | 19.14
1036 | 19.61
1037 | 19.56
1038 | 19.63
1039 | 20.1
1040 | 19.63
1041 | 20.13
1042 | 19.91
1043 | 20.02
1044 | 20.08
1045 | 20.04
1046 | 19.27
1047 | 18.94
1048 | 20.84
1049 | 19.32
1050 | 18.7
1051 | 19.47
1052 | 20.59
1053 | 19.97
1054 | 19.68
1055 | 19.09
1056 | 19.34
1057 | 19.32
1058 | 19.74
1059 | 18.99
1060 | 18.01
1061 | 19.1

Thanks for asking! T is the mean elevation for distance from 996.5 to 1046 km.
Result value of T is 19.7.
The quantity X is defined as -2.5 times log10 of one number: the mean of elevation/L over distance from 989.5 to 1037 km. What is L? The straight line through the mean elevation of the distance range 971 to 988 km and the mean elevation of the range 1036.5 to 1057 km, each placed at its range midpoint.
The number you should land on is 0.03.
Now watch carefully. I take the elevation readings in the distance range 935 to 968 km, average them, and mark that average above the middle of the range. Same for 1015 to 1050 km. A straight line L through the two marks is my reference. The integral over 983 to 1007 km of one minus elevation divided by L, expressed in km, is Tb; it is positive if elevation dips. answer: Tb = -0.6 km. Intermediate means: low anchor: 20.2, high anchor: 19.5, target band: 20.3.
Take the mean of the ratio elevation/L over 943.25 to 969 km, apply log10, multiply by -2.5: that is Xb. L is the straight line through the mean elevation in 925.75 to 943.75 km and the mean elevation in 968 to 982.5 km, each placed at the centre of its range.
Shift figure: 0.03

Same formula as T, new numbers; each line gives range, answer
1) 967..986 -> 20.6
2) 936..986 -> 20.3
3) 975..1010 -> 20.3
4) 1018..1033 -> 19.2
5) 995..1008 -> 20.2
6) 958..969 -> 20.1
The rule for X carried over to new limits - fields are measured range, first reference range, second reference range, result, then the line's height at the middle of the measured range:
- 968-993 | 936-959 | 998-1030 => -0.03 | 20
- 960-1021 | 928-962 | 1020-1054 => -0.02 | 19.9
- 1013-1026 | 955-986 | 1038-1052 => 0.01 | 20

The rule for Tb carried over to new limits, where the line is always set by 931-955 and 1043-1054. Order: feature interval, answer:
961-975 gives -0.11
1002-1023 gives 0.22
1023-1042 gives 0.43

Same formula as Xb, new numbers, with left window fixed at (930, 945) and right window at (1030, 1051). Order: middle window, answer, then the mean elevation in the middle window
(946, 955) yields 0.026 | 19.9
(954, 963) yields 0.002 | 20.3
